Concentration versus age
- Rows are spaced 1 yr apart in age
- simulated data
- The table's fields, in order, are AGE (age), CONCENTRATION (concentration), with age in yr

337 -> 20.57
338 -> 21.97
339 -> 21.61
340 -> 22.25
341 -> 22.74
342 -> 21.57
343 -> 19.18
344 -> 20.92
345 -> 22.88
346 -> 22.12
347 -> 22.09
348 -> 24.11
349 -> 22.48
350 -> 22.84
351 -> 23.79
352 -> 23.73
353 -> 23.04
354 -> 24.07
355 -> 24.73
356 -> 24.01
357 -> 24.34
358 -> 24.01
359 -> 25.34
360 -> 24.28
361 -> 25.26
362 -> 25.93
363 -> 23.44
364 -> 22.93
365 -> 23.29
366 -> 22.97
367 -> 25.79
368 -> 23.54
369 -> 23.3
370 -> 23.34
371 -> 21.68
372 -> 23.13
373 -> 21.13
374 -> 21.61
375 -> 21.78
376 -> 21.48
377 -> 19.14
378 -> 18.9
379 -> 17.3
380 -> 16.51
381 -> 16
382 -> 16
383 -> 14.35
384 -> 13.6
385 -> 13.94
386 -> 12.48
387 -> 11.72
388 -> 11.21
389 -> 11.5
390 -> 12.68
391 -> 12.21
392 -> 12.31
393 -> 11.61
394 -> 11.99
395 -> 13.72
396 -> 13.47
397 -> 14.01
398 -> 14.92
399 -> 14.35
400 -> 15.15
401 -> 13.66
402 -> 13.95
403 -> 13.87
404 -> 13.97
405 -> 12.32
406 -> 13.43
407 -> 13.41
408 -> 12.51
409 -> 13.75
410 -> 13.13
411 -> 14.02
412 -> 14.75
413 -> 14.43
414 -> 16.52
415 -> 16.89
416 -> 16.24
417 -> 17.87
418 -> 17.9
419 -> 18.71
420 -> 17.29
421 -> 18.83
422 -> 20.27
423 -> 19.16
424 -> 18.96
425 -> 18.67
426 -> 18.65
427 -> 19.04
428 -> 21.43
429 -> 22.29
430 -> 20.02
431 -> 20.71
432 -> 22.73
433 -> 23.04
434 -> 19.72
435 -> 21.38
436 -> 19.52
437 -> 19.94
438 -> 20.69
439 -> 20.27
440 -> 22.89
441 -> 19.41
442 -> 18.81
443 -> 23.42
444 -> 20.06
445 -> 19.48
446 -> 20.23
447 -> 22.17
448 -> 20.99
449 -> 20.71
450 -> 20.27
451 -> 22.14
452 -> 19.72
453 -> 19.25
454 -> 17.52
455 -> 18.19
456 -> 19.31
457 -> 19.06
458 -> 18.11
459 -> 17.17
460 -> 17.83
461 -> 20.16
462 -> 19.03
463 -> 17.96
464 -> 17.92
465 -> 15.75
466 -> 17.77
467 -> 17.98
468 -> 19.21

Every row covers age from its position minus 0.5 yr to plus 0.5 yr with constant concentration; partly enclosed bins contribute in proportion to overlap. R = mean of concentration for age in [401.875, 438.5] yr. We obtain 17.6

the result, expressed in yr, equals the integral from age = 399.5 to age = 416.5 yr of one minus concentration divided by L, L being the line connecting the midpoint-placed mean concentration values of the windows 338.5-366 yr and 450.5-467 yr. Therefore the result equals 5.3 yr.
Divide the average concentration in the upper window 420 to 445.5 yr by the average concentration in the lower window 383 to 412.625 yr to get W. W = 1.53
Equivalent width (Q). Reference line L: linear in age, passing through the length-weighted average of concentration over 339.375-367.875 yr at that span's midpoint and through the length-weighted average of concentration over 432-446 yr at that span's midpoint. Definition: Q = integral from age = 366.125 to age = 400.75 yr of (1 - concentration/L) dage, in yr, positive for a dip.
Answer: 8.9 yr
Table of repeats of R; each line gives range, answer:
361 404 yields 17.3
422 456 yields 20.3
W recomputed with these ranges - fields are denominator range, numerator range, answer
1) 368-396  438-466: 1.18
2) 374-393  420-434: 1.32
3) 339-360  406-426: 0.72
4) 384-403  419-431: 1.49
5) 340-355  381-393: 0.57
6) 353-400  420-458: 1.07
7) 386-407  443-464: 1.49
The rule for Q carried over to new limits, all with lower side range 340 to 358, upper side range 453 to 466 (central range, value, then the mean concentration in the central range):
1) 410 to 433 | 1.6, 18.4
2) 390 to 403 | 4.6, 13.4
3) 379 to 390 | 3.9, 13.8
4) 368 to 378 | 0.0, 21.8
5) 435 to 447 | -1.0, 20.5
